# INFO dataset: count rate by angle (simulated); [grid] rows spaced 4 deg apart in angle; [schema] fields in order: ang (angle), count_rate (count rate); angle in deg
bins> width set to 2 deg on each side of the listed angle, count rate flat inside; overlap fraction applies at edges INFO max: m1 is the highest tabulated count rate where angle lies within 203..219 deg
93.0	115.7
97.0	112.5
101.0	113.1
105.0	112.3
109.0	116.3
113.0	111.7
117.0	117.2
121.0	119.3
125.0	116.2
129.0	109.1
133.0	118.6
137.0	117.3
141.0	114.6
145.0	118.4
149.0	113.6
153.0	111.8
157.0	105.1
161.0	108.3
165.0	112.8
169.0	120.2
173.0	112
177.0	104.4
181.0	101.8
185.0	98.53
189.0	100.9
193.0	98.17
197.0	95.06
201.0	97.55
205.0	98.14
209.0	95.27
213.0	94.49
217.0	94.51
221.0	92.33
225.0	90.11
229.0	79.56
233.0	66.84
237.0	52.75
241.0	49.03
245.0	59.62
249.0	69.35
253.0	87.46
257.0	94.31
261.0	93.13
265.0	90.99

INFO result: 98.14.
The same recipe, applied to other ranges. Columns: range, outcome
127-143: 118.6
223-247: 90.11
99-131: 119.3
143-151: 118.4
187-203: 100.9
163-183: 120.2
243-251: 69.35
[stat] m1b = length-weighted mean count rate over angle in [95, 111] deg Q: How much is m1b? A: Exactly 114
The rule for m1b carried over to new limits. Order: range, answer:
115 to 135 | 116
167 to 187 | 107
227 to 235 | 73.2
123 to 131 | 113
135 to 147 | 117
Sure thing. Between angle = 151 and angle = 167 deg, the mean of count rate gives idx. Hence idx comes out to 110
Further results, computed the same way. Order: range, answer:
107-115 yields 114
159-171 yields 114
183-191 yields 99.7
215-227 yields 92.3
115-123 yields 118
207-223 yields 94.1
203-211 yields 96.7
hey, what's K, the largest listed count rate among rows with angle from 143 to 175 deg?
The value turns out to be 120.2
